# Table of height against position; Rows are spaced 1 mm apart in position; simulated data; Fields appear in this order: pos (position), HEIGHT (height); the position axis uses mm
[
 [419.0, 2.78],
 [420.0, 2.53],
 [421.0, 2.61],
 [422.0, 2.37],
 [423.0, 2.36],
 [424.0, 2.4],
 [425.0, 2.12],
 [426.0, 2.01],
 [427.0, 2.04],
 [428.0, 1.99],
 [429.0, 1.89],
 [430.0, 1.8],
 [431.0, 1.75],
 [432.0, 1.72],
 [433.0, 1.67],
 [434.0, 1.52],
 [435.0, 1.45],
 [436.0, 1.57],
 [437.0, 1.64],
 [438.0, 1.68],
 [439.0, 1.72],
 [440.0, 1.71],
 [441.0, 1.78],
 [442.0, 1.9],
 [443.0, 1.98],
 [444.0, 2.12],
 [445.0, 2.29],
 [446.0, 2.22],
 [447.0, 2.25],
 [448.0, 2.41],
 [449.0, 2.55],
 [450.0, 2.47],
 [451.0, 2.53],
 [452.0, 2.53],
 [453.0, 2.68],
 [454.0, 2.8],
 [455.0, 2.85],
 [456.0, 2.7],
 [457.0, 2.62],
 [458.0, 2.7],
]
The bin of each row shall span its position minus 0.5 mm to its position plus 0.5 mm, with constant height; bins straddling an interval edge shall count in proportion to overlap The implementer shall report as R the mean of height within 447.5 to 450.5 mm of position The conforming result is 2.48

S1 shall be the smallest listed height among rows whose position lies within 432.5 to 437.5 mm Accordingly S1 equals 1.45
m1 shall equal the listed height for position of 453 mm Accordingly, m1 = 2.68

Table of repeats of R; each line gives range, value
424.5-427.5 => 2.06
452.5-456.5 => 2.76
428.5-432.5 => 1.79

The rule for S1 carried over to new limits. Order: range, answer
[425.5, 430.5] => 1.8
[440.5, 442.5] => 1.78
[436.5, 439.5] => 1.64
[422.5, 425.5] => 2.12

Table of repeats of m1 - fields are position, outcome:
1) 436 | 1.57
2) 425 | 2.12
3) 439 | 1.72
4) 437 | 1.64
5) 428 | 1.99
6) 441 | 1.78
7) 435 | 1.45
